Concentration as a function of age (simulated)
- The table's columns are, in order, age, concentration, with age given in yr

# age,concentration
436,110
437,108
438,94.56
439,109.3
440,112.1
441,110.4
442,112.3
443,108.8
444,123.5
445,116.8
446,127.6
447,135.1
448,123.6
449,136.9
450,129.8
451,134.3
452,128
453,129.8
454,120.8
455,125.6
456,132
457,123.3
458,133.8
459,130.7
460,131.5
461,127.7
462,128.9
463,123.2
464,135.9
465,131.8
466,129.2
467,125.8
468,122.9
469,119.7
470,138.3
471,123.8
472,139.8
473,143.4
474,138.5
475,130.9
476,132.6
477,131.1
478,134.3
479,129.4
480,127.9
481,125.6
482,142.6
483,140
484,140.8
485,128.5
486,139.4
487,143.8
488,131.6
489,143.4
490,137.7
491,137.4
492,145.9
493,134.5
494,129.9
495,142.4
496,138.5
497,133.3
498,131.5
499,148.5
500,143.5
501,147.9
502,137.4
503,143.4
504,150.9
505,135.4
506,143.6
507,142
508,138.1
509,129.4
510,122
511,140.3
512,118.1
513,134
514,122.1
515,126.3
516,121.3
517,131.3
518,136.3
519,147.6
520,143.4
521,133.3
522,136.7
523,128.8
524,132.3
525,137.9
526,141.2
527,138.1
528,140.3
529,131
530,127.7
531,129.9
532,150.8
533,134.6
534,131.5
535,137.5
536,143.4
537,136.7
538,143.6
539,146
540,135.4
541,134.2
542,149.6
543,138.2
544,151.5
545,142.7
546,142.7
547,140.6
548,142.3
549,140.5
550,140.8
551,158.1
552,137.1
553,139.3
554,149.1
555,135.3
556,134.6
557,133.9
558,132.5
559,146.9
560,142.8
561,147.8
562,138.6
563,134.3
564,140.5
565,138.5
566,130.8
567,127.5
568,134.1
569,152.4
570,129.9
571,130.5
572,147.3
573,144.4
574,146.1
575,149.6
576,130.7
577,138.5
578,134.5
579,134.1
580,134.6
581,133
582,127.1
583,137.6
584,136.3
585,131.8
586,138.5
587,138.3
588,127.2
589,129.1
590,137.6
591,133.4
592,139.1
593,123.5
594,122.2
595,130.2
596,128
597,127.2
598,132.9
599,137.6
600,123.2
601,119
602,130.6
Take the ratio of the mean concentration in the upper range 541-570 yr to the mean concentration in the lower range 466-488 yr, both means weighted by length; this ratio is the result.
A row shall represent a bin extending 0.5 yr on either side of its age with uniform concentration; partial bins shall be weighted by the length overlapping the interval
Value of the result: 1.1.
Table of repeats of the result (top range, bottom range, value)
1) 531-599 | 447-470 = 1.07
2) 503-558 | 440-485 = 1.07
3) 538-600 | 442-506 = 1.03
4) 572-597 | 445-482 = 1.03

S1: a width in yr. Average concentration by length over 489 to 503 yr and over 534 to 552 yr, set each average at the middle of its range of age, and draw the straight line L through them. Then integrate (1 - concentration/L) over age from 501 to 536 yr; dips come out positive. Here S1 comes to 1.3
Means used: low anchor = 139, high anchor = 142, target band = 135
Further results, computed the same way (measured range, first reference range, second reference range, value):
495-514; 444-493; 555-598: -0.6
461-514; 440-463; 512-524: -2.4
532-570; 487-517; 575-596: -1.6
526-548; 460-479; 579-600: -1.3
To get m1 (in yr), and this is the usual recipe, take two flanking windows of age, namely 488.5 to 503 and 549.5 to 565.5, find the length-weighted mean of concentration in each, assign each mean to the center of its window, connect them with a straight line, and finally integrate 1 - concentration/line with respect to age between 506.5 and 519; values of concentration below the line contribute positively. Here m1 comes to 0.8 yr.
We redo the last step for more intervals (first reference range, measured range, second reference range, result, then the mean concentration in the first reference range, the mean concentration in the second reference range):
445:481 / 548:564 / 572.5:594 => -0.8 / 130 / 135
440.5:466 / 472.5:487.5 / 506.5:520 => -0.7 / 127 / 132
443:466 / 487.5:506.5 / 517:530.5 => -0.9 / 128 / 136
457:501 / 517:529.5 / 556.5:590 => -0.1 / 134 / 137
